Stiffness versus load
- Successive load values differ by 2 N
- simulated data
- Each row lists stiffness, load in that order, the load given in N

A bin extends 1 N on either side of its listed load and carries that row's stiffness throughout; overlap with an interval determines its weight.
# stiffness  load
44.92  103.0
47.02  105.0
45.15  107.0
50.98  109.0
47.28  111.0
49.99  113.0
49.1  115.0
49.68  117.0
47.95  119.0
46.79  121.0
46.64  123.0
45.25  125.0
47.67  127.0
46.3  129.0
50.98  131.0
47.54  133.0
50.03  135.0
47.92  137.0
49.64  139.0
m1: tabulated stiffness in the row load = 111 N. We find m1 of 47.28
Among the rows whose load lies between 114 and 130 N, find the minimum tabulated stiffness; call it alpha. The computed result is 45.25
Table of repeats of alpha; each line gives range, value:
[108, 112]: 47.28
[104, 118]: 45.15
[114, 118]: 49.1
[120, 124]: 46.64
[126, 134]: 46.3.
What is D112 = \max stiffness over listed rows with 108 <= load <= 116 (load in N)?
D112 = 50.98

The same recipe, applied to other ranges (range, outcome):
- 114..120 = 49.68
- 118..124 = 47.95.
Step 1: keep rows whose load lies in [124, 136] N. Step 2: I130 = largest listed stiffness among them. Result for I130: 50.98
